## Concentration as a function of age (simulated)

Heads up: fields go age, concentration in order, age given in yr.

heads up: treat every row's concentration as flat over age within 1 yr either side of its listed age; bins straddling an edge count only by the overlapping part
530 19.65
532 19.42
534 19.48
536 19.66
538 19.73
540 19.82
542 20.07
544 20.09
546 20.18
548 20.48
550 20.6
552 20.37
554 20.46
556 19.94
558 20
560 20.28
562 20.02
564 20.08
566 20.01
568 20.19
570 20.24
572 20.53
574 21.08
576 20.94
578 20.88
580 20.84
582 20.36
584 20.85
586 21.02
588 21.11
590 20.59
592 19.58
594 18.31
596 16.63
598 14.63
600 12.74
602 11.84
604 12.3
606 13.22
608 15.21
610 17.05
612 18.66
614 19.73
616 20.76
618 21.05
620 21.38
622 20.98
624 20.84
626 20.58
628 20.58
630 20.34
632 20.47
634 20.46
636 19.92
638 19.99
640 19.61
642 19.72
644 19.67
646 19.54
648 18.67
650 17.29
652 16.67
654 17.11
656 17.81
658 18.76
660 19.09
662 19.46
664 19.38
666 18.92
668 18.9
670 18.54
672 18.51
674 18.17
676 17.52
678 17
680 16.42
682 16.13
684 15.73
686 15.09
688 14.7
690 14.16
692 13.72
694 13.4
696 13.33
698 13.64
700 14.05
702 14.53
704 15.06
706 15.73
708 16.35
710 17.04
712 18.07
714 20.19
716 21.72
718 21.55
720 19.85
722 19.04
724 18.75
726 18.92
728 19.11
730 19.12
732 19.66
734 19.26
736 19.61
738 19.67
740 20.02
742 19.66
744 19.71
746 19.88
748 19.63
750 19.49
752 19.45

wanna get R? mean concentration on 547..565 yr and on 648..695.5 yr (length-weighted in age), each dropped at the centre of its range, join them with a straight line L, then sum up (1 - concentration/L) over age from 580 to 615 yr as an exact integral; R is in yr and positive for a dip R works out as 3.2 yr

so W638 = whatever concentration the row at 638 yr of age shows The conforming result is 19.99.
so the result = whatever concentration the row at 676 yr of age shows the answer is 17.52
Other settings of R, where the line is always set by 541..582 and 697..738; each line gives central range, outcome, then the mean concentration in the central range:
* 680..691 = 2.0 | 15.3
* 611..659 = -0.8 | 19.6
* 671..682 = 0.8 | 17.4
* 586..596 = 0.1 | 19.7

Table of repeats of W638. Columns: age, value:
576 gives 20.94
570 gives 20.24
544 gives 20.09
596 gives 16.63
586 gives 21.02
